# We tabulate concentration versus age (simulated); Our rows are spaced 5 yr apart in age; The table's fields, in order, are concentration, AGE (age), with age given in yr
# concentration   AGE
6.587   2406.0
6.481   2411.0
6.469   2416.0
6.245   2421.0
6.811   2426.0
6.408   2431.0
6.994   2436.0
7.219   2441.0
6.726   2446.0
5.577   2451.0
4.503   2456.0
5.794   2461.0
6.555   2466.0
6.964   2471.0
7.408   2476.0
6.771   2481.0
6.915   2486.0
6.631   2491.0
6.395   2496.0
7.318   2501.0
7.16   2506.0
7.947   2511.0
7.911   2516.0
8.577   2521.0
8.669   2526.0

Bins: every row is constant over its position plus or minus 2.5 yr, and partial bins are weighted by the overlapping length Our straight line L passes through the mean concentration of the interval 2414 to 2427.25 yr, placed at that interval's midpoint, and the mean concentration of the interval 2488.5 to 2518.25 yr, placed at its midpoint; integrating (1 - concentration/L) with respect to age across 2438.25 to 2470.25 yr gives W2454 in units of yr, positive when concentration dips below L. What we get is 3.1 yr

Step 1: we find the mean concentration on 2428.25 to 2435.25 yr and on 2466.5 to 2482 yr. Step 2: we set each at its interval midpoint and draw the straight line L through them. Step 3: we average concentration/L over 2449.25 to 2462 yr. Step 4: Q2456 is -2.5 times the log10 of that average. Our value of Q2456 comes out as 0.29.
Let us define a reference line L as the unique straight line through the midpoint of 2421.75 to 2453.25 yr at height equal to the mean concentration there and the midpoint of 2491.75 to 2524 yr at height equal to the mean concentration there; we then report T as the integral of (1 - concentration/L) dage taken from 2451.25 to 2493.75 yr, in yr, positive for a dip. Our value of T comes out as 4.1 yr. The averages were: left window 6.61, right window 7.52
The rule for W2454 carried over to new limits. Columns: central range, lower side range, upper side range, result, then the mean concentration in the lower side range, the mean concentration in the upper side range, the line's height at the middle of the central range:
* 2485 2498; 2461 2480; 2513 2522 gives 1.4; 6.8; 8.17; 7.42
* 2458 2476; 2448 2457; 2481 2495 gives -2.0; 5.22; 6.73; 5.84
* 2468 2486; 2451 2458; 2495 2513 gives -3.2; 4.89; 7.25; 5.96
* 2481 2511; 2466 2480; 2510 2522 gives 2.6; 7.03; 8.12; 7.61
